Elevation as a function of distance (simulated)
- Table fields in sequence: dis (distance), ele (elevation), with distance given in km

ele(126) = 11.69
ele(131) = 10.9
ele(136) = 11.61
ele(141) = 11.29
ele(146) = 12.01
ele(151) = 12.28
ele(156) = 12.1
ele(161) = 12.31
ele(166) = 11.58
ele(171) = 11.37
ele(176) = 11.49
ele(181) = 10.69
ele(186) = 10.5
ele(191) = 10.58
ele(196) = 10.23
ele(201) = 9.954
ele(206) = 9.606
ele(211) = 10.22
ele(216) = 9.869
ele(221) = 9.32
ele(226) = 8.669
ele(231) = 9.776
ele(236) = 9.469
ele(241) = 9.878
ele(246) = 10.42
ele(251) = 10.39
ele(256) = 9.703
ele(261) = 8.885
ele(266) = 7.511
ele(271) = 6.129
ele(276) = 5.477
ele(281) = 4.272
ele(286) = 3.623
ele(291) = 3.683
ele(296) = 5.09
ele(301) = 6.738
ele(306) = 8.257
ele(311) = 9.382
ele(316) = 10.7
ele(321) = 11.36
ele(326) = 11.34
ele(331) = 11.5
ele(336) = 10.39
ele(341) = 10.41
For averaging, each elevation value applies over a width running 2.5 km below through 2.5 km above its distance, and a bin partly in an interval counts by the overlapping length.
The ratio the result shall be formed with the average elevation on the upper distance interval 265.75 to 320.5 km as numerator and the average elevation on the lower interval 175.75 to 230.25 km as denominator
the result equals 0.7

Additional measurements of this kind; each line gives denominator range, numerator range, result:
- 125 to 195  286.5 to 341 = 0.76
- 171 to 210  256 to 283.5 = 0.64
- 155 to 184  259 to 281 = 0.58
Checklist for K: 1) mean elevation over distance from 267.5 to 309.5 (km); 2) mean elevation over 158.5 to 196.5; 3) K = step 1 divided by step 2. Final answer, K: 0.50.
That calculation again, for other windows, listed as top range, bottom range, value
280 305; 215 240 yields 0.52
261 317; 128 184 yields 0.56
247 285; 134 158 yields 0.63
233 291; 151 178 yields 0.65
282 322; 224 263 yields 0.73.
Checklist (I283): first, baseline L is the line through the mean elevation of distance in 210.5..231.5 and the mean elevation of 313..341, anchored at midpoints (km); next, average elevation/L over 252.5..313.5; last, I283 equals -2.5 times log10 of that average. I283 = 0.48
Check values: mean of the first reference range 9.49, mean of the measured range 6.63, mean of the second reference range 11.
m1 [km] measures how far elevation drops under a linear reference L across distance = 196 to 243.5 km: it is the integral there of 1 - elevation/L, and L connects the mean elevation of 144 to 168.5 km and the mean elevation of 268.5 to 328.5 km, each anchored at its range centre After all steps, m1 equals 0.9 km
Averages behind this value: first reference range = 12.1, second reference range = 7.17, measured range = 9.67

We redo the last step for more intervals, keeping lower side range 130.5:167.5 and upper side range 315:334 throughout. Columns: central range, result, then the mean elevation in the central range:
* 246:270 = 5.0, 9.07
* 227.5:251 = 3.3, 9.89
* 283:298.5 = 9.9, 4.14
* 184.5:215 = 3.9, 10.2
